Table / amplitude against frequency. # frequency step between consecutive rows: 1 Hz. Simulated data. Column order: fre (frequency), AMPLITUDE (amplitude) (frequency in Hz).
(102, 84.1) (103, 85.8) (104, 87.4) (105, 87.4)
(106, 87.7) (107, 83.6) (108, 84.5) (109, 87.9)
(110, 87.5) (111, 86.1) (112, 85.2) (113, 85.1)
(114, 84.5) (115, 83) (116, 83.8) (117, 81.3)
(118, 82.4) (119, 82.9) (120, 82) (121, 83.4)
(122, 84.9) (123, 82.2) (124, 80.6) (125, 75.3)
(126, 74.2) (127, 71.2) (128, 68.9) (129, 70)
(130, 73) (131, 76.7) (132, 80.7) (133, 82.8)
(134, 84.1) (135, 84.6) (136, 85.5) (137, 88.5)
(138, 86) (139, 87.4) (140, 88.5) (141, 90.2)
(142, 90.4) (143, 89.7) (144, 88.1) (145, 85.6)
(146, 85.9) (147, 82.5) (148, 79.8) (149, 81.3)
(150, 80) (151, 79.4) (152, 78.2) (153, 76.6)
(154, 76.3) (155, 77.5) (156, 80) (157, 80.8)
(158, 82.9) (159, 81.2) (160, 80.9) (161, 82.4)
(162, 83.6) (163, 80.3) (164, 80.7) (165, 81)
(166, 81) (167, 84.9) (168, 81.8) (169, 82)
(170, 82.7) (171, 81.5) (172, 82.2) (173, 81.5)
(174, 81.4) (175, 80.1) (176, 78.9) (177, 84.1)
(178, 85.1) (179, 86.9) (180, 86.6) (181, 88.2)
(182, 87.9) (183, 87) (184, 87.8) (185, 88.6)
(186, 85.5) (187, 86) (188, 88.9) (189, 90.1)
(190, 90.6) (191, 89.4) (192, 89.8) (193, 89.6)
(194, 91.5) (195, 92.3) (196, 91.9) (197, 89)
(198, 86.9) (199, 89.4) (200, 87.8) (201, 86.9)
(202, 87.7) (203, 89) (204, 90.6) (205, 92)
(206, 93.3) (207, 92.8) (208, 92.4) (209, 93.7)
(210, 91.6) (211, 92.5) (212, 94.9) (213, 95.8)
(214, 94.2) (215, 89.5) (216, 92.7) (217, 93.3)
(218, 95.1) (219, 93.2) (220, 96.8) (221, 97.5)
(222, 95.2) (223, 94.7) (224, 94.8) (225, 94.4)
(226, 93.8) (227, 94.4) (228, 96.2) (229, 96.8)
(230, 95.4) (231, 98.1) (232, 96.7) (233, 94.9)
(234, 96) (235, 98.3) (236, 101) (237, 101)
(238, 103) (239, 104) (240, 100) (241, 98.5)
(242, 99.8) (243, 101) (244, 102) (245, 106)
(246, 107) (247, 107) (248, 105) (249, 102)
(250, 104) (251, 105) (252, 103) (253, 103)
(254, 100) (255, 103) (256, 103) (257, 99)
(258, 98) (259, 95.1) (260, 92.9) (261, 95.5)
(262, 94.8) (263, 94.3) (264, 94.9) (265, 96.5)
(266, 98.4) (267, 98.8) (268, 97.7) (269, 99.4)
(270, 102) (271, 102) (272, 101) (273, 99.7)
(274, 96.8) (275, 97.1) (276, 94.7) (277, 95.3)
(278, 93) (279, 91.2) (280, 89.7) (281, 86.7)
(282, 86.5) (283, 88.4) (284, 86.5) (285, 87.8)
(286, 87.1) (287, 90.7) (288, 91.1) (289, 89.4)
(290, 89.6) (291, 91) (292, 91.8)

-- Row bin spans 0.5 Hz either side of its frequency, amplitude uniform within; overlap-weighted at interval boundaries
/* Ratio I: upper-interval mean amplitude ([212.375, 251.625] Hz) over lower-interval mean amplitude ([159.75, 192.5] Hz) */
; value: 1.16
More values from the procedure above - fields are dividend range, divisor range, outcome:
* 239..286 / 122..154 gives 1.20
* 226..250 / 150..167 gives 1.25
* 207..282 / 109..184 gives 1.18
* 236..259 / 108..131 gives 1.27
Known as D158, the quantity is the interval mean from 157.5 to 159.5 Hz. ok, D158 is 82.1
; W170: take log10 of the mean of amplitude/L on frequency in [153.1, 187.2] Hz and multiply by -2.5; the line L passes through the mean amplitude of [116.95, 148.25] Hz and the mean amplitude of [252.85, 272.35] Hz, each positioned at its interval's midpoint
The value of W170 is 0.052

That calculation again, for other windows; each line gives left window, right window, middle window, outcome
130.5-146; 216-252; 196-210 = 0.05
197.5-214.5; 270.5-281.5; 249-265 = -0.06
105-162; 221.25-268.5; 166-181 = 0.07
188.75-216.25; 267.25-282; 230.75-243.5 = -0.07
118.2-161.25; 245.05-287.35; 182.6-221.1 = -0.02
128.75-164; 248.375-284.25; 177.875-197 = -0.02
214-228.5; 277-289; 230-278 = -0.09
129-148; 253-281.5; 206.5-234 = -0.02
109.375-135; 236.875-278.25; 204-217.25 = 0.00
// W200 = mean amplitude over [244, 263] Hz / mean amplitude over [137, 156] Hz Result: 1.2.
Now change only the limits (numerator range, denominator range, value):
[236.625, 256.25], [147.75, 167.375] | 1.28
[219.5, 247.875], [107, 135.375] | 1.22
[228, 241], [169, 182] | 1.18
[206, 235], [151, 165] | 1.18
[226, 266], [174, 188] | 1.16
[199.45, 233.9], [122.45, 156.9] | 1.15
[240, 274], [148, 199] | 1.19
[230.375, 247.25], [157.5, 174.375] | 1.23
